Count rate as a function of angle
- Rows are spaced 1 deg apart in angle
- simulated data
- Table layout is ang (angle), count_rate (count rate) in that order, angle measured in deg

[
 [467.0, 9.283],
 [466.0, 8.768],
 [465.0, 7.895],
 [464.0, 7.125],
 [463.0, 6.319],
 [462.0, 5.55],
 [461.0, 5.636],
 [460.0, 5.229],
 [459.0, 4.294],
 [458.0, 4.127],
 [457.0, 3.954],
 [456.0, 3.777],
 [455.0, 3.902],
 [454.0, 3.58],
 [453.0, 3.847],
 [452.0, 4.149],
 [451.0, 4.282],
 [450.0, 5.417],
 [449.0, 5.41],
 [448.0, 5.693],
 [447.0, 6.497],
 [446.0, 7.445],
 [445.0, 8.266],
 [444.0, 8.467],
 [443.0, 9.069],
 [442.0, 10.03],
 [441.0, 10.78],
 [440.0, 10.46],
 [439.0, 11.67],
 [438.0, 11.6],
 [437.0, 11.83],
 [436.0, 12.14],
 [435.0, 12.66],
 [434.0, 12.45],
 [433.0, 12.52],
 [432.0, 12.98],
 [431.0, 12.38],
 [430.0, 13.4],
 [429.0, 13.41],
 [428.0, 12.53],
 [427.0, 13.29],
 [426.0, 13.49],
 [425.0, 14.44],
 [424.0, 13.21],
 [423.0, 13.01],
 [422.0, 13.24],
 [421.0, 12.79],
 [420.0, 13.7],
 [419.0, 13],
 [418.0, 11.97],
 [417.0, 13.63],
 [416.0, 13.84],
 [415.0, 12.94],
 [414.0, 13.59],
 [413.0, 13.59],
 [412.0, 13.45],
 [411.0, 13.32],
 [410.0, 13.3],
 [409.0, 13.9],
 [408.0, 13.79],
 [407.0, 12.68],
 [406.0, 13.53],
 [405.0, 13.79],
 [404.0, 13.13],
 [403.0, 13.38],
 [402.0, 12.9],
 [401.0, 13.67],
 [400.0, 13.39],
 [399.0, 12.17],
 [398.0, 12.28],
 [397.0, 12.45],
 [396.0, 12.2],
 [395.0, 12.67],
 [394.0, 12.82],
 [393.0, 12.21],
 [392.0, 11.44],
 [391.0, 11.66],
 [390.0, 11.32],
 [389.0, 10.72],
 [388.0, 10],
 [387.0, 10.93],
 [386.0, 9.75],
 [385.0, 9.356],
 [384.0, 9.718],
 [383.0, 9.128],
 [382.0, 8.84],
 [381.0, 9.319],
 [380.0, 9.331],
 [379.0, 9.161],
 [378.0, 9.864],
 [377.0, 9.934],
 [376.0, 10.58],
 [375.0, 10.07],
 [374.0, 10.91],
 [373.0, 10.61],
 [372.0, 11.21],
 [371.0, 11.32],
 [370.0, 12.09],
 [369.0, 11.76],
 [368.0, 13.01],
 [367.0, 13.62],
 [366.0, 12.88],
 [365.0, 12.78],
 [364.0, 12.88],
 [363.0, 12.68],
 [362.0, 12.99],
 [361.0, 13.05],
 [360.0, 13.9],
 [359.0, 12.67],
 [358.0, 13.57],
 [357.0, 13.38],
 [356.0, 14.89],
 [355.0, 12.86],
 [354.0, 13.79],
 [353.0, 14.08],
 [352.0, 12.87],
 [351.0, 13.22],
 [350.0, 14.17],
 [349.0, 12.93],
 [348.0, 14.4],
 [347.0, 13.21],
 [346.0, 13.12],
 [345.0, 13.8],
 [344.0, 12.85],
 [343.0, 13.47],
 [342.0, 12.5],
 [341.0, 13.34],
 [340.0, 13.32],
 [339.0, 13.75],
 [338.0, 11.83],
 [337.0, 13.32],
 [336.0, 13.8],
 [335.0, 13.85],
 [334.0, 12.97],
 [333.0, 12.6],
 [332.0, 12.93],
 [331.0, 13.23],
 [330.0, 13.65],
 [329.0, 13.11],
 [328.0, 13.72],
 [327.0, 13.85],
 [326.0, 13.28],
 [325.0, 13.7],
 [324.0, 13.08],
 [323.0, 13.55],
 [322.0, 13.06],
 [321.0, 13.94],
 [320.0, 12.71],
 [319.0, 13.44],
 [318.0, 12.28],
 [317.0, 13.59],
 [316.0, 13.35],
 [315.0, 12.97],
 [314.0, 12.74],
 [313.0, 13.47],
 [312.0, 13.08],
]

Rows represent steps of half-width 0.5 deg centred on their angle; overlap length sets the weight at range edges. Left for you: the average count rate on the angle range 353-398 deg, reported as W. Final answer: 11.6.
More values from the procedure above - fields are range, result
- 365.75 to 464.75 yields 10.6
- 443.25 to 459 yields 5.28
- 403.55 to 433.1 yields 13.3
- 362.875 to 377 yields 11.8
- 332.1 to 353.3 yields 13.3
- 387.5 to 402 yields 12.1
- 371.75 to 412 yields 11.6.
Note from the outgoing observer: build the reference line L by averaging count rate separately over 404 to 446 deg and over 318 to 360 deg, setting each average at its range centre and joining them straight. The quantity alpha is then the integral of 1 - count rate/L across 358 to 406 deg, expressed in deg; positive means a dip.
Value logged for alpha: 4.64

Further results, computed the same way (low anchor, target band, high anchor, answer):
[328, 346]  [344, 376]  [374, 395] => -2.6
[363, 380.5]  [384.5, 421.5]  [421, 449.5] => -4.3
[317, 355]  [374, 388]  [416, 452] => 2.9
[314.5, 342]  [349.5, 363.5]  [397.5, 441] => -0.3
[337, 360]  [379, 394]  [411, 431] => 3.4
